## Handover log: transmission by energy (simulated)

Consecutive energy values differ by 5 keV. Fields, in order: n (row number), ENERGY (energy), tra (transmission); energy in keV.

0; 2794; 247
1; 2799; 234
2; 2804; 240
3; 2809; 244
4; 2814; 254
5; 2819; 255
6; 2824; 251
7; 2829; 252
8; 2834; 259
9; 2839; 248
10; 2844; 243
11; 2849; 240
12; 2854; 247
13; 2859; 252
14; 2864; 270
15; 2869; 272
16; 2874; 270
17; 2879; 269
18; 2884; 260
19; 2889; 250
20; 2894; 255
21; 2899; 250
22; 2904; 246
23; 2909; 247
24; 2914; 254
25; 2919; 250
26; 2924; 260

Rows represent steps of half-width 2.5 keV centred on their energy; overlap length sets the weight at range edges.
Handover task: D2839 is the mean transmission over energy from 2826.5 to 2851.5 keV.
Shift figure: 248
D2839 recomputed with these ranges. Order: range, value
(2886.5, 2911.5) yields 250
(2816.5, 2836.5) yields 254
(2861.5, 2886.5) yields 268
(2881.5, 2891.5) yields 255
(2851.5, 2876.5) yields 262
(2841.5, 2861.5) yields 246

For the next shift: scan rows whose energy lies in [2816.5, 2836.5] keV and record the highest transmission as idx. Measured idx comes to 259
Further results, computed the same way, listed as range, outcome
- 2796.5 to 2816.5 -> 254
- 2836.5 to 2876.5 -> 272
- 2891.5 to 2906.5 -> 255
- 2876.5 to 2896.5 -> 269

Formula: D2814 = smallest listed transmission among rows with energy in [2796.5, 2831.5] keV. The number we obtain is 234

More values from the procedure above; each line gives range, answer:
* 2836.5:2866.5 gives 240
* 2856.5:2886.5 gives 252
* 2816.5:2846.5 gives 243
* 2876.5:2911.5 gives 246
